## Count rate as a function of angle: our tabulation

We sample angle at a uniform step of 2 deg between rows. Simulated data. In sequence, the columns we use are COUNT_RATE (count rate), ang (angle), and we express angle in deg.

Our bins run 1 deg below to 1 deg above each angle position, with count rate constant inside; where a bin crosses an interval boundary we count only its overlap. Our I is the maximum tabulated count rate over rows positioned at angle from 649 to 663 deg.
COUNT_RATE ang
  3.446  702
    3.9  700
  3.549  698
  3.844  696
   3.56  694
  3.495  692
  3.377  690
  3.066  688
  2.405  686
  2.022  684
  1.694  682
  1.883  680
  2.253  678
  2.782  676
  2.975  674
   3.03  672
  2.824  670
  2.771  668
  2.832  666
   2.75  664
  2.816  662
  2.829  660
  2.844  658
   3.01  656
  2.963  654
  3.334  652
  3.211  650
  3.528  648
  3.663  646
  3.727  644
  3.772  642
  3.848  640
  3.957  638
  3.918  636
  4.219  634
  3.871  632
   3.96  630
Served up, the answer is 3.334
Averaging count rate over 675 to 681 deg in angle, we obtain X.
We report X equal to 2.31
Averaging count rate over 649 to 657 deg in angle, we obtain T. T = 3.13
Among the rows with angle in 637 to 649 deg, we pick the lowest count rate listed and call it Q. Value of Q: 3.528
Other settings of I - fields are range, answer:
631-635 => 4.219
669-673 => 3.03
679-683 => 1.883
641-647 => 3.772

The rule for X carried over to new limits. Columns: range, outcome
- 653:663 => 2.89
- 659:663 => 2.82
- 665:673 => 2.86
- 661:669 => 2.79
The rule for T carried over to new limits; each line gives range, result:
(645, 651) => 3.47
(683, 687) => 2.21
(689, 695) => 3.48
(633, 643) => 3.94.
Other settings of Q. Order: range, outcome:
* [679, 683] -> 1.694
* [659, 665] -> 2.75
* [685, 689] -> 2.405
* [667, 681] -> 1.883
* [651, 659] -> 2.844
